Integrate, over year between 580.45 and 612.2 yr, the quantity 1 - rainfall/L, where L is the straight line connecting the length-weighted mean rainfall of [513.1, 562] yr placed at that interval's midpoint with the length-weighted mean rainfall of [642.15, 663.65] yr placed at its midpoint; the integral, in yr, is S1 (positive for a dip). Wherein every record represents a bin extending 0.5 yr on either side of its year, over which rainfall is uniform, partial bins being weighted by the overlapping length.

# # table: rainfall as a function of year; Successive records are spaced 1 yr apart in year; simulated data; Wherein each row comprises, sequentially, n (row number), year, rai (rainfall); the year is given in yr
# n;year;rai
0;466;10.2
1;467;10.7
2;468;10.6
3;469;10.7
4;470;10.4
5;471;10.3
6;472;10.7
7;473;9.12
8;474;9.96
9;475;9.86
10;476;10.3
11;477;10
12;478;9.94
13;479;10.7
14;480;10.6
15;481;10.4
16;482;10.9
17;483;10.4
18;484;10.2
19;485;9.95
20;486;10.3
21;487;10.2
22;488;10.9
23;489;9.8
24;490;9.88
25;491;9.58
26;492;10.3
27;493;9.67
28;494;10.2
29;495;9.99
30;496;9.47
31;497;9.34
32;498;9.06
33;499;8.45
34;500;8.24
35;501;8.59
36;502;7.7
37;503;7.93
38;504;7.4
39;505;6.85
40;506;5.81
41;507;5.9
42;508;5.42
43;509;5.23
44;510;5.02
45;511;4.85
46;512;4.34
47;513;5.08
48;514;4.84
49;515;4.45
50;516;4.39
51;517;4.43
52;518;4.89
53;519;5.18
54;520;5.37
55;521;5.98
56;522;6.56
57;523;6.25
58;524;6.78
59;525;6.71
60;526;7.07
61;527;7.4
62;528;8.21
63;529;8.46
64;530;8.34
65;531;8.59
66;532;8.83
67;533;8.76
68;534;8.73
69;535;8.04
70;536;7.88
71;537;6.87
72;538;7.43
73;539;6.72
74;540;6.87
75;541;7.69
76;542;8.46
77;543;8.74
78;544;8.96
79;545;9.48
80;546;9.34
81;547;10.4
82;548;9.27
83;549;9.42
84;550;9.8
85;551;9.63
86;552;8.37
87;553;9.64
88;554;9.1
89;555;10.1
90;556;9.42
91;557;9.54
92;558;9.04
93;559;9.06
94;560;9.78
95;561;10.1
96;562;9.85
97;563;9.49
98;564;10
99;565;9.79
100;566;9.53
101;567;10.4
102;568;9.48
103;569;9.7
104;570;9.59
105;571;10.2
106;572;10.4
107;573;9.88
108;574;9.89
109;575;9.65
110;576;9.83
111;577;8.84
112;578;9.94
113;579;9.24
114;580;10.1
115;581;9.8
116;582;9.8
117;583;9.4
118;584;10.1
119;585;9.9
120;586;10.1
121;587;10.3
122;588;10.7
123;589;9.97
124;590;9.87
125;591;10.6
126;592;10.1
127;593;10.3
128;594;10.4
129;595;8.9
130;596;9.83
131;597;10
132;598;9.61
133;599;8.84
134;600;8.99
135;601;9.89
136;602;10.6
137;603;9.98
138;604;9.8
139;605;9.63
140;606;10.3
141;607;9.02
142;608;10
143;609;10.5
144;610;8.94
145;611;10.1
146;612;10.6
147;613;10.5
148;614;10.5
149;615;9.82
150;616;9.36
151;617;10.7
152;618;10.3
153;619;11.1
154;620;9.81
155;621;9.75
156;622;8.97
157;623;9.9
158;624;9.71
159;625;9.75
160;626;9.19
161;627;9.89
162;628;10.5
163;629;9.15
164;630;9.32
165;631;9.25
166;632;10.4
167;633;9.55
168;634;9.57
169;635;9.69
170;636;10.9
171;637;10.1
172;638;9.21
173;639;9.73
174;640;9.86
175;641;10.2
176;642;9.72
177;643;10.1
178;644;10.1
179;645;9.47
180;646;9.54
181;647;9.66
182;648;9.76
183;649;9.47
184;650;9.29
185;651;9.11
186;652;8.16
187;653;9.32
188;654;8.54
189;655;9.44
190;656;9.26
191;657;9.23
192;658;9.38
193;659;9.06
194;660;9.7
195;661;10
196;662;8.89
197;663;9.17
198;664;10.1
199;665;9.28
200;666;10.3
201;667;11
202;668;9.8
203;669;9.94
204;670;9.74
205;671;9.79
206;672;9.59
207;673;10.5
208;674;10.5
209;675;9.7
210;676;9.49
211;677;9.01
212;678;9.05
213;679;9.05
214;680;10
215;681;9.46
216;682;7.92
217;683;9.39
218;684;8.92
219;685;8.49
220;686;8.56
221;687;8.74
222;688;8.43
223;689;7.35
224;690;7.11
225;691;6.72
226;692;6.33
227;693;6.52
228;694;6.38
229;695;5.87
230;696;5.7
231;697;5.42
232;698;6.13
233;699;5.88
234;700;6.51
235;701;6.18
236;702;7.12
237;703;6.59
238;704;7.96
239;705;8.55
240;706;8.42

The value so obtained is -4.6 yr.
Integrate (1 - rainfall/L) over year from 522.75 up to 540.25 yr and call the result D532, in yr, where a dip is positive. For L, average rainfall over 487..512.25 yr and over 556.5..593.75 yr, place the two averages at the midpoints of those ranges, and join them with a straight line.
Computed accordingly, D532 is 2.2 yr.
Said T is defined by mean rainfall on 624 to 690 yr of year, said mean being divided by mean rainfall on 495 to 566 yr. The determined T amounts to 1.22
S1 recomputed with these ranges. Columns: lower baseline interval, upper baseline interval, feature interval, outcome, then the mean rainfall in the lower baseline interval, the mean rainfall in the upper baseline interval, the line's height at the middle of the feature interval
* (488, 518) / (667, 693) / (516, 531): 2.0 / 7.34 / 8.94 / 7.52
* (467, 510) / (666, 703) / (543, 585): -3.6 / 9.28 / 8.24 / 8.88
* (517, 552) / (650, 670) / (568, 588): -3.5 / 7.81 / 9.46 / 8.38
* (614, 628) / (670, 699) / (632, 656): -0.8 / 9.91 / 8.2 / 9.29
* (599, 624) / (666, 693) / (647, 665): 0.0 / 9.93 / 9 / 9.32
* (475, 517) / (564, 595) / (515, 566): 5.8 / 8.33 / 9.91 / 9.17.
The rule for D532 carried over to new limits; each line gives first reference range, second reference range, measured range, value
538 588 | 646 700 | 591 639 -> -3.92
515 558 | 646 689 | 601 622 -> -3.14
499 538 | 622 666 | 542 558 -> -4.31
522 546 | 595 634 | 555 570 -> -1.92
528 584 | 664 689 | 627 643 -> -0.83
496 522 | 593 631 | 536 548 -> -1.41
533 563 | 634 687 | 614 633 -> -1.06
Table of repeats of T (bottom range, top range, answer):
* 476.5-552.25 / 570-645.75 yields 1.23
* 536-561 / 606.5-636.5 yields 1.11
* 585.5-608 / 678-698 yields 0.78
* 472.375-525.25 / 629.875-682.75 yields 1.20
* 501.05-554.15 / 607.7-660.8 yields 1.34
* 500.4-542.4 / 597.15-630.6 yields 1.48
